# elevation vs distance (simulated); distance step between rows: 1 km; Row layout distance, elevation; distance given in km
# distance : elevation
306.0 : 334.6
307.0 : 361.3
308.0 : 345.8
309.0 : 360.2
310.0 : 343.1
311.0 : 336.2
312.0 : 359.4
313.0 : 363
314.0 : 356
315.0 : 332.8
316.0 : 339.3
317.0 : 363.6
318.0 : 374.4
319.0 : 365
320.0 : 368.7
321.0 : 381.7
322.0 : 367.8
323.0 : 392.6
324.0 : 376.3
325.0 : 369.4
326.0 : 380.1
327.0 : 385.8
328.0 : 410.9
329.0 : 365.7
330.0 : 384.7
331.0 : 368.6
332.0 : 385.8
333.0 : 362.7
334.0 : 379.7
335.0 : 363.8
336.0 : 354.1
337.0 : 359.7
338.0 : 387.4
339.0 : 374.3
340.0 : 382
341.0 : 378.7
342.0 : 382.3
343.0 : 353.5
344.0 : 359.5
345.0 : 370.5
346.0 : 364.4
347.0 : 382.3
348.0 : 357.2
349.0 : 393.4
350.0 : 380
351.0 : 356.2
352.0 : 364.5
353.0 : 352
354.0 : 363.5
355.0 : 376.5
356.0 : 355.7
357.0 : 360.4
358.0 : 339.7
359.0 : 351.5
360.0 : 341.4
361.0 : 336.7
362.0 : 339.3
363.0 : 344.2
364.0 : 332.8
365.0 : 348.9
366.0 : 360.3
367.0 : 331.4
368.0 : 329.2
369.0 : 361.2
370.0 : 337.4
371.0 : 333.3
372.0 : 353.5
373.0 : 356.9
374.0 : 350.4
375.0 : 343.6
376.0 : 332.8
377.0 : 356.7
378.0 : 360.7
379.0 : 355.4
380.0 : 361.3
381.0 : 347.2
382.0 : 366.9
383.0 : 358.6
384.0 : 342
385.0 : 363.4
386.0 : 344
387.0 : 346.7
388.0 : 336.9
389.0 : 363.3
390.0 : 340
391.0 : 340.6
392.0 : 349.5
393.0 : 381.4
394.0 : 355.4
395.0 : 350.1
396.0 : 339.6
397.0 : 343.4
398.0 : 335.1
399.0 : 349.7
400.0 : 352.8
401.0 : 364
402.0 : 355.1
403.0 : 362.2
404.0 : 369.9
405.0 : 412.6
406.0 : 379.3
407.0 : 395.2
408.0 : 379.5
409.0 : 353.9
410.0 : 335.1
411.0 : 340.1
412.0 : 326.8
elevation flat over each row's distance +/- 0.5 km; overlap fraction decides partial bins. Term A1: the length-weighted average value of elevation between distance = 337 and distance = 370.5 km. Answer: 359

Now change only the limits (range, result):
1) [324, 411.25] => 360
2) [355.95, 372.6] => 344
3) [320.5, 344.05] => 376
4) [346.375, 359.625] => 364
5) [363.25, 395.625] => 350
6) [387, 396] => 351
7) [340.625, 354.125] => 368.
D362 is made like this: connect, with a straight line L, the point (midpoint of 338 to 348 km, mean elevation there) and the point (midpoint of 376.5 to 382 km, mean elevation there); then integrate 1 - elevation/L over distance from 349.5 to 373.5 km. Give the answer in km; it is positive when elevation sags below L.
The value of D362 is 0.9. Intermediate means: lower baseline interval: 372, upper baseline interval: 357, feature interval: 350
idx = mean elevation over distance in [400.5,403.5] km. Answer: 360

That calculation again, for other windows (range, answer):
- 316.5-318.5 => 369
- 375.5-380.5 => 353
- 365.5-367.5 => 346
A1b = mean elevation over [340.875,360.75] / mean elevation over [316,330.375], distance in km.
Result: 0.97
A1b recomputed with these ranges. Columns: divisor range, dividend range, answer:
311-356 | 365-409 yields 0.96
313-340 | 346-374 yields 0.95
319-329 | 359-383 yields 0.91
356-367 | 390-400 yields 1.01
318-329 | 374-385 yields 0.93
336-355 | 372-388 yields 0.95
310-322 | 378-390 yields 0.99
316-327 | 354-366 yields 0.94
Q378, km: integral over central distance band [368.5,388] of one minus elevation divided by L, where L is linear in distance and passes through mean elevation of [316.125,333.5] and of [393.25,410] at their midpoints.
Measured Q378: 0.8 km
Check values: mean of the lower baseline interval 376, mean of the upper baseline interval 362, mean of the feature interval 351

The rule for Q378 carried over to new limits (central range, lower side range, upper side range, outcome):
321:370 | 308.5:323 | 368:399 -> -1.34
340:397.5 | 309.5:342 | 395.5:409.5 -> 1.88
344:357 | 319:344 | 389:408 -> 0.12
